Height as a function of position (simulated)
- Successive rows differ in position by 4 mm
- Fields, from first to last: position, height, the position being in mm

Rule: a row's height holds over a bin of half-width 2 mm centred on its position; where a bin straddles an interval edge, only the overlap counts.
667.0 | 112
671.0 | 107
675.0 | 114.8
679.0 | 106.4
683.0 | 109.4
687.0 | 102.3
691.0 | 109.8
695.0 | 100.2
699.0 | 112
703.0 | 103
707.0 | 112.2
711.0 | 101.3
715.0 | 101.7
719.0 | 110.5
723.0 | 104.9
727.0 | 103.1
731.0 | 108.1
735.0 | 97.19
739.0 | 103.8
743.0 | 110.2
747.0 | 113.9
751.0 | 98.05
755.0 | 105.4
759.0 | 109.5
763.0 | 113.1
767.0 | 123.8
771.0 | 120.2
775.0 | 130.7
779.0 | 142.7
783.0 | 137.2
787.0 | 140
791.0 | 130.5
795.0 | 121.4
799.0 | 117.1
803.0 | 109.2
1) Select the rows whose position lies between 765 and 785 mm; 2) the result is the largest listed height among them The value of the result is 142.7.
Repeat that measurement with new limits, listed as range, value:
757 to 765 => 113.1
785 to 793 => 140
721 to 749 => 113.9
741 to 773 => 123.8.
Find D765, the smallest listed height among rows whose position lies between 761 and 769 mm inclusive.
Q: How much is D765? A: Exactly 113.1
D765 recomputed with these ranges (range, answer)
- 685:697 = 100.2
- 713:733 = 101.7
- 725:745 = 97.19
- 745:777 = 98.05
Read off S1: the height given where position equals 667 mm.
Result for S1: 112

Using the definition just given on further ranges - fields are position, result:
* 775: 130.7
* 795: 121.4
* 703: 103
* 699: 112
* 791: 130.5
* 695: 100.2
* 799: 117.1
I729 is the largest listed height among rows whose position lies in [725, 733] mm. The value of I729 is 108.1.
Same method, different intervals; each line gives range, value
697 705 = 112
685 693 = 109.8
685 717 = 112.2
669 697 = 114.8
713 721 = 110.5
